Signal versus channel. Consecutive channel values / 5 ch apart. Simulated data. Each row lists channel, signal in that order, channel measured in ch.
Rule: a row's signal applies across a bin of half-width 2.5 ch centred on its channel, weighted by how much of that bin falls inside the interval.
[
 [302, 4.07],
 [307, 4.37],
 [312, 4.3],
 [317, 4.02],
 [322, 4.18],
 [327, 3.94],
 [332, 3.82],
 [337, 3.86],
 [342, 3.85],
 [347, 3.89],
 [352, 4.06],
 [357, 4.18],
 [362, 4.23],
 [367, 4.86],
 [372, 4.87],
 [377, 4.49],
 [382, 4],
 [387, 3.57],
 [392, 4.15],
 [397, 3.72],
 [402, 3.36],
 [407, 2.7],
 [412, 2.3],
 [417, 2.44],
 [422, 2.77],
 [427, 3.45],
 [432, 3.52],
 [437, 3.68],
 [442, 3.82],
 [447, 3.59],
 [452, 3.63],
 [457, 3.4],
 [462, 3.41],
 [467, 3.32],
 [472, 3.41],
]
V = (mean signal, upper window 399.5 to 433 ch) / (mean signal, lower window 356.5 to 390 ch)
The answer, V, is 0.67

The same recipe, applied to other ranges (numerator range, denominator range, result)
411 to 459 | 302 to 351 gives 0.82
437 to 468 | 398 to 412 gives 1.19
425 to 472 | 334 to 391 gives 0.85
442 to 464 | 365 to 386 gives 0.79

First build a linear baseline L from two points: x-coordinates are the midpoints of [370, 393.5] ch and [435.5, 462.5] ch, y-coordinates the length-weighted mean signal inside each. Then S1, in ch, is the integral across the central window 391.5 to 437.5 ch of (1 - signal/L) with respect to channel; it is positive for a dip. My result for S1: 8.9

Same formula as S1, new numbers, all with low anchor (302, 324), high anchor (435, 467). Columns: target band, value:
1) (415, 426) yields 2.9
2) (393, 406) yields 1.0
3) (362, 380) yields -3.3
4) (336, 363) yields 0.2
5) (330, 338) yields 0.5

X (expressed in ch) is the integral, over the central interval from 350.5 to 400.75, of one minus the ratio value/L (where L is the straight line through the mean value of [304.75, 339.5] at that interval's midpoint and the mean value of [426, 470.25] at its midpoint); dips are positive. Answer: -4.6 ch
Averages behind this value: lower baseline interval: 4.07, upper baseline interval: 3.54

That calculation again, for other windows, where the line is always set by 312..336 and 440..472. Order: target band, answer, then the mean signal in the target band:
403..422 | 5.64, 2.59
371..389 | -1.86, 4.2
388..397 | -0.43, 3.93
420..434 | 1.43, 3.25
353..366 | -1.29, 4.26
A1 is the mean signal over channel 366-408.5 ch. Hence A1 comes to 3.97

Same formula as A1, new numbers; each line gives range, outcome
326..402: 4.08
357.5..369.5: 4.48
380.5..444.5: 3.33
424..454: 3.6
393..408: 3.41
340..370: 4.2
